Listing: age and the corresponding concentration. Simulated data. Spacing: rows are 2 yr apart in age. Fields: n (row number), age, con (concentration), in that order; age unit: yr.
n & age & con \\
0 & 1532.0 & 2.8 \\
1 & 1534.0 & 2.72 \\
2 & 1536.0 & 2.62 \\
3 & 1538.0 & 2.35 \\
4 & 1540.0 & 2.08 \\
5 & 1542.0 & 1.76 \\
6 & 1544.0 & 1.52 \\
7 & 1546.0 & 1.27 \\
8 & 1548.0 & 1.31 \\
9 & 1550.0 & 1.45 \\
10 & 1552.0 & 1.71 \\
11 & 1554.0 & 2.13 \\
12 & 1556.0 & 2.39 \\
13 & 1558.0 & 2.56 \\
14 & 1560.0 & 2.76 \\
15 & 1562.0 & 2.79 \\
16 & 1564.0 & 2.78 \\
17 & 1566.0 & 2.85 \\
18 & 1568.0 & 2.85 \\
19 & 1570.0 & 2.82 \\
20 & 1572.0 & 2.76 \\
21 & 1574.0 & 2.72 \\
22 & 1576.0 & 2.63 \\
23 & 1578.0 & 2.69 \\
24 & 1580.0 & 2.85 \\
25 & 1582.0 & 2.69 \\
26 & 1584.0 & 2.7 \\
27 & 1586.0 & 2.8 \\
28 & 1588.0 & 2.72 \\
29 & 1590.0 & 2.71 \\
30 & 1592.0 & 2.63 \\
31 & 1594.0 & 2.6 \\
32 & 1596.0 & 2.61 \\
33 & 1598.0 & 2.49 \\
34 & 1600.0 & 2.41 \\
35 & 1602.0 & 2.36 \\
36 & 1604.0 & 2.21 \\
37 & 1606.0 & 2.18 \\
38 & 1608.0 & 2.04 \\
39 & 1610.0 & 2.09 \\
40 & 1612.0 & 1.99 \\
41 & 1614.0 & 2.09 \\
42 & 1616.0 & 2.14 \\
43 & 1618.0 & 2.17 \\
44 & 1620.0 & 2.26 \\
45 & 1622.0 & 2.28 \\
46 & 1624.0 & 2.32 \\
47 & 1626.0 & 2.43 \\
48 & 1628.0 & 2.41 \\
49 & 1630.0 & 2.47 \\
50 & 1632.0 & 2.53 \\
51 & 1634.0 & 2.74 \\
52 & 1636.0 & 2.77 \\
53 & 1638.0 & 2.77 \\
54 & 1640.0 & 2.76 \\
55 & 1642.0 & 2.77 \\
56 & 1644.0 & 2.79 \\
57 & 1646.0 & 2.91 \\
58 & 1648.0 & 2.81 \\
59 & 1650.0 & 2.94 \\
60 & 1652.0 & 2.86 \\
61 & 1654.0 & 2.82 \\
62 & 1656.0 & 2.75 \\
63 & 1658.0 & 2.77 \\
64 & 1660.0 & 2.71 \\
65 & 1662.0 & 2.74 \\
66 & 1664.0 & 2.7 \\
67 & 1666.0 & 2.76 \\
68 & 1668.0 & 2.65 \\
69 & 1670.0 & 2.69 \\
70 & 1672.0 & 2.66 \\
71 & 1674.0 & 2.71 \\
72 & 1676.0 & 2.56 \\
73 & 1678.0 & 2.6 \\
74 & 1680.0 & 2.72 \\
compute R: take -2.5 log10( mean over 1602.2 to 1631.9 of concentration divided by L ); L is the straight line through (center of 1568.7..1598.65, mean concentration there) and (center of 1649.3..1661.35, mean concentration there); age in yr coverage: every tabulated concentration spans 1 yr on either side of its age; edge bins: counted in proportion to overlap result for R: 0.23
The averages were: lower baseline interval 2.7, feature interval 2.23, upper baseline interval 2.8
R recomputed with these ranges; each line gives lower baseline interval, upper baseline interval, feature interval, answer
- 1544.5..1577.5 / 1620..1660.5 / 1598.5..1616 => 0.17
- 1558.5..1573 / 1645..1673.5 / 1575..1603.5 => 0.06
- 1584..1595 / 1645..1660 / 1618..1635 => 0.15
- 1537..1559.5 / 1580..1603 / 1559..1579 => -0.23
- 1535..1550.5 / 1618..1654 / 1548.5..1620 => -0.14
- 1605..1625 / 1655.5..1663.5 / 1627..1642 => -0.10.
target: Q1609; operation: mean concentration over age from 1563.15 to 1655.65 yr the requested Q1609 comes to 2.57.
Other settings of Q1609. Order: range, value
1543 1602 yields 2.45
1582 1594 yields 2.7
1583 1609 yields 2.5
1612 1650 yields 2.52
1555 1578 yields 2.72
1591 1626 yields 2.29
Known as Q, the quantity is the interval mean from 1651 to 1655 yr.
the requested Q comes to 2.84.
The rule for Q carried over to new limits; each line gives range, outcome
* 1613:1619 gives 2.13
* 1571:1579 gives 2.7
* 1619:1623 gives 2.27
